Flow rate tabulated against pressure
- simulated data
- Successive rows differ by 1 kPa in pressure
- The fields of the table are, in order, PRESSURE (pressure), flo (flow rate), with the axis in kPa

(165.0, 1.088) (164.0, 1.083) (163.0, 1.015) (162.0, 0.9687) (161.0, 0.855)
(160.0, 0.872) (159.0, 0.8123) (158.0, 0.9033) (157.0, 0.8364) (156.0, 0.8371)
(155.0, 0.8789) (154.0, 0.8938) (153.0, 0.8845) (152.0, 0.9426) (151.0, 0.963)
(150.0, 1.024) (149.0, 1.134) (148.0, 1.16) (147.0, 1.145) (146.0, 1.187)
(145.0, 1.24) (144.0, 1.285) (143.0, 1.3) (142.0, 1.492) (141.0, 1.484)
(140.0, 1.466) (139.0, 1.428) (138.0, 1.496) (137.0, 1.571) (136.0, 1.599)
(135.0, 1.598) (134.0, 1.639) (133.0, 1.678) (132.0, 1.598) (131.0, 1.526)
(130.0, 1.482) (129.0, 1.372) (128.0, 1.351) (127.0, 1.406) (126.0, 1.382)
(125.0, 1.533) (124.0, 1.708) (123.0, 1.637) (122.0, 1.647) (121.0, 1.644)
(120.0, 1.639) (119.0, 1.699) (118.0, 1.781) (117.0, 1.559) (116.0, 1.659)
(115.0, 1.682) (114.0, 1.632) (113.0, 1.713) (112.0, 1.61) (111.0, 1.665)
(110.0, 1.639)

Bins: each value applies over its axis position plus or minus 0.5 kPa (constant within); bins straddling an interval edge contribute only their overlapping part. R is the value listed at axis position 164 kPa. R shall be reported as 1.083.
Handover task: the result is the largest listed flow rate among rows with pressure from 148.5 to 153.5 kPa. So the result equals 1.134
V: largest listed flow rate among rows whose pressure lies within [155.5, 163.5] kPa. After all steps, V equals 1.015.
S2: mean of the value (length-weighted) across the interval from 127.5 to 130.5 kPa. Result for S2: 1.4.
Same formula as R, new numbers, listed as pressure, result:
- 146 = 1.187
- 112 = 1.61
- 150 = 1.024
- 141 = 1.484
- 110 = 1.639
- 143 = 1.3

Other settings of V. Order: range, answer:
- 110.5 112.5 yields 1.665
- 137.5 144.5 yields 1.496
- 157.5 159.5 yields 0.9033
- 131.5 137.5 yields 1.678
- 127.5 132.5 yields 1.598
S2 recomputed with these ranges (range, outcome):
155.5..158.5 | 0.859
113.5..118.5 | 1.66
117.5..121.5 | 1.69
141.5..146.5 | 1.3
